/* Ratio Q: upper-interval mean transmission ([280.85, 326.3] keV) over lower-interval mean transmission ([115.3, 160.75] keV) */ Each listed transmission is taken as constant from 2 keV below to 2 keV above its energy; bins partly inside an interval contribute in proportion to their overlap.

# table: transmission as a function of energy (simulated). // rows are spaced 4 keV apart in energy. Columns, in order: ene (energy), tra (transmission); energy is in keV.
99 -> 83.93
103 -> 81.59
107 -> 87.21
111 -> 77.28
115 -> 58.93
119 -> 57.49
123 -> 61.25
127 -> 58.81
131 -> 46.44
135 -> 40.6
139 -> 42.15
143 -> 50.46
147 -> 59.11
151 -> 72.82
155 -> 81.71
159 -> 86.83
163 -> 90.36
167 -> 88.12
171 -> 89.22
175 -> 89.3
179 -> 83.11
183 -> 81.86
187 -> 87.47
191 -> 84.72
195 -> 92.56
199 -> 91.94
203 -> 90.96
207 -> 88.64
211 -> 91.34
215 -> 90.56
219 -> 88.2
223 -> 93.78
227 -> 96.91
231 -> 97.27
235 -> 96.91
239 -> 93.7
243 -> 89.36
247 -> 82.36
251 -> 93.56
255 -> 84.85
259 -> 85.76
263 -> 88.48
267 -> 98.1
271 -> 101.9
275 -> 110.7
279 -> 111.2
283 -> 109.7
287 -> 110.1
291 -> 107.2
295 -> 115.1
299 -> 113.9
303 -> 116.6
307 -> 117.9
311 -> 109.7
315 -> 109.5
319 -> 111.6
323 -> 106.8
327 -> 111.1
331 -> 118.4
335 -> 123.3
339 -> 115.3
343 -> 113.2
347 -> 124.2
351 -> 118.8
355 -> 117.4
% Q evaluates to 1.87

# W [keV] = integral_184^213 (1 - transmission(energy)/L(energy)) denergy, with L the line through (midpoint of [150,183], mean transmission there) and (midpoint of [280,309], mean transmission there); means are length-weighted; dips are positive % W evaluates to 0.9 keV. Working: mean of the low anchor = 85.4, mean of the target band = 89.4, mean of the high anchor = 113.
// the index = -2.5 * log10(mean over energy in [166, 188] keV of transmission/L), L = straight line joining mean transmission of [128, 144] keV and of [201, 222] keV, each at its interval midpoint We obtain -0.24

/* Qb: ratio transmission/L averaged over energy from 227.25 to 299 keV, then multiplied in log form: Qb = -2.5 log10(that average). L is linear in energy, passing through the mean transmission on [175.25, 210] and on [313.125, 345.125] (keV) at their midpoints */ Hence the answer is 0.03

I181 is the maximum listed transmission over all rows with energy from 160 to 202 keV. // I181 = 92.56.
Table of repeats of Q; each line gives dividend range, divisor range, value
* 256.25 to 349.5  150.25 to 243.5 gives 1.23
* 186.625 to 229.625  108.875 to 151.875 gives 1.61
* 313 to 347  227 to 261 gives 1.26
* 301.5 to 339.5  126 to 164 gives 1.83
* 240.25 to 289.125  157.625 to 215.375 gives 1.10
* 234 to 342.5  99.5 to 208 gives 1.40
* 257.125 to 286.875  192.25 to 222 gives 1.12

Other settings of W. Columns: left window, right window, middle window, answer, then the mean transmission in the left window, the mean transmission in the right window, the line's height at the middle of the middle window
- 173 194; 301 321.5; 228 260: 2.5 keV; 85.6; 113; 98.6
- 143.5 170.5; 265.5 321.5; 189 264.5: 3.1 keV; 78.7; 110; 94.9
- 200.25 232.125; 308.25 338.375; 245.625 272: 2.6 keV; 92.1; 113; 100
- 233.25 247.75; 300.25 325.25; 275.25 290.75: -1.0 keV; 91.2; 112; 103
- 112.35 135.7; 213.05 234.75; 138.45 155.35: 0.9 keV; 55.3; 93.6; 64.1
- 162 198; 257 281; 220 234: -0.3 keV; 87.5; 99.4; 93.7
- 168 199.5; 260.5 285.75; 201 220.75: 0.5 keV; 87.3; 103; 92.1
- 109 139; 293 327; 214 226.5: -0.9 keV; 56.2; 113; 85.4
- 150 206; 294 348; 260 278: 0.8 keV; 86.8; 115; 104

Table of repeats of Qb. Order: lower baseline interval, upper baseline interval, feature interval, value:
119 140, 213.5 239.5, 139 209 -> -0.16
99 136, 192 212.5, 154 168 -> -0.12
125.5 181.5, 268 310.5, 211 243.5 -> -0.01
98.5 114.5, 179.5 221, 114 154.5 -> 0.43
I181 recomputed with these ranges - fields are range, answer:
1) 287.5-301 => 115.1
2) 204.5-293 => 111.2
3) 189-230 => 96.91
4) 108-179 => 90.36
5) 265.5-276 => 110.7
